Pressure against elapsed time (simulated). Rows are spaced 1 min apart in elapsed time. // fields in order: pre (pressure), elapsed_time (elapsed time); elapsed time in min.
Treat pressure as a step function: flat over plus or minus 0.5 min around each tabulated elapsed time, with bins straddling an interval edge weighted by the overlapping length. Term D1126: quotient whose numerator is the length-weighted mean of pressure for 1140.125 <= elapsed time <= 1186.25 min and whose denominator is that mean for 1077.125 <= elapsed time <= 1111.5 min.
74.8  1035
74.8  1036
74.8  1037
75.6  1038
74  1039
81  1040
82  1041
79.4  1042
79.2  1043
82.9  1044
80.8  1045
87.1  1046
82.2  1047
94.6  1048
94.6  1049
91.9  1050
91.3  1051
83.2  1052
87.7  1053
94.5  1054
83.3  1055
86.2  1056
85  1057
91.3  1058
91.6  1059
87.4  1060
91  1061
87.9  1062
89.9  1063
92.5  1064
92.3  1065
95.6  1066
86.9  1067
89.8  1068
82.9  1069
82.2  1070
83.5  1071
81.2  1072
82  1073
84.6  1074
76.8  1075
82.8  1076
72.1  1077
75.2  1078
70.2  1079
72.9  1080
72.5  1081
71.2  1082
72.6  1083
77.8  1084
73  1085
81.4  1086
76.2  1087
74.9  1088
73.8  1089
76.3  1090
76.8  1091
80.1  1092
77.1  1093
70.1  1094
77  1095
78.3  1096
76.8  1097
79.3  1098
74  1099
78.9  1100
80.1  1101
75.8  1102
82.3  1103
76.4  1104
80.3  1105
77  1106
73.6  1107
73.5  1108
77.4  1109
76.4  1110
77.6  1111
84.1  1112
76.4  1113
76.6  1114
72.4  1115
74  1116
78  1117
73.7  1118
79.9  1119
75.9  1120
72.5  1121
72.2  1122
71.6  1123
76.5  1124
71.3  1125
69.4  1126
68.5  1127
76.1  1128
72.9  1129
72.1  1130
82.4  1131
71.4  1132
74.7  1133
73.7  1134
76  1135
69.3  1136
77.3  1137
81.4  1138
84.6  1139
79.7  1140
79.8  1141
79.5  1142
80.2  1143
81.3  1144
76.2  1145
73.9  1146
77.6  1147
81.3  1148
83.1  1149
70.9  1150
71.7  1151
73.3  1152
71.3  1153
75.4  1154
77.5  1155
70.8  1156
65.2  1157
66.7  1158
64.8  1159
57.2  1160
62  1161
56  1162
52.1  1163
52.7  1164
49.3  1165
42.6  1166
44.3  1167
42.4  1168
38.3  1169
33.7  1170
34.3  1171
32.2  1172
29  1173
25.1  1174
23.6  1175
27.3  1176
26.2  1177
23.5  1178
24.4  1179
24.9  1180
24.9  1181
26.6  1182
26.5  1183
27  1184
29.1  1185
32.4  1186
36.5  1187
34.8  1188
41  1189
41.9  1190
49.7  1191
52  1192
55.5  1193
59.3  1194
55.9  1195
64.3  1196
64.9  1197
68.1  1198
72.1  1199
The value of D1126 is 0.69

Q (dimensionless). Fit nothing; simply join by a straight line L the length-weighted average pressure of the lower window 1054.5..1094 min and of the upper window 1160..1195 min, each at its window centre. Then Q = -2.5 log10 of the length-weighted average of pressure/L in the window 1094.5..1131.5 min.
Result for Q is -0.17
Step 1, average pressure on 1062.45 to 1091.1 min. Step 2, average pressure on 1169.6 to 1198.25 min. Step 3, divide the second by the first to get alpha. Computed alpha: 0.47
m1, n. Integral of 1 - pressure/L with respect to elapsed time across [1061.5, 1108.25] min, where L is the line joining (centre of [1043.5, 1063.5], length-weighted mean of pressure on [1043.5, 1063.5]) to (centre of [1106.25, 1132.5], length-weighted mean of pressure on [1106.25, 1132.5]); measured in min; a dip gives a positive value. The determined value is 1.6 min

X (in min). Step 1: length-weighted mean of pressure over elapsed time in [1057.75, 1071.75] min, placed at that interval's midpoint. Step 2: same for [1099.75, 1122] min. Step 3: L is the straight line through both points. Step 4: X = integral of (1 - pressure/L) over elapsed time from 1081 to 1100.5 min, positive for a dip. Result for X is 1.4 min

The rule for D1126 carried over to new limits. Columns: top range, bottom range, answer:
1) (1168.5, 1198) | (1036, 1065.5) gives 0.43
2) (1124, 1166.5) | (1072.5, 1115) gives 0.93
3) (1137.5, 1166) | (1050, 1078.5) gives 0.82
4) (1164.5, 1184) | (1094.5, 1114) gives 0.40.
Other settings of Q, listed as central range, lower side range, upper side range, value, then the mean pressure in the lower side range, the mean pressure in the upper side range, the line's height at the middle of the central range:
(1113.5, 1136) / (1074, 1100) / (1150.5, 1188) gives -0.21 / 75.8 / 44.2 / 61.3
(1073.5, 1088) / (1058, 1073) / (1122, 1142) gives 0.13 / 88.1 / 75.2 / 85.1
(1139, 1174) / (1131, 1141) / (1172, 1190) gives -0.12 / 76.9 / 28.9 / 55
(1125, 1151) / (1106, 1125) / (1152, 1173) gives -0.17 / 75.6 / 54.3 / 65.4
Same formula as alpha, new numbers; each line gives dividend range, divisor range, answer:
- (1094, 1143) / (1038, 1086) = 0.91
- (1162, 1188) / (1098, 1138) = 0.45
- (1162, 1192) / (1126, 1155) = 0.46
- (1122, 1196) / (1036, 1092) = 0.69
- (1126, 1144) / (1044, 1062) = 0.87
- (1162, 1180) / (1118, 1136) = 0.48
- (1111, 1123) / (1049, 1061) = 0.85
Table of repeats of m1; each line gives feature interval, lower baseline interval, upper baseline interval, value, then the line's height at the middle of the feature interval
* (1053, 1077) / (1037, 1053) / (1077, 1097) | -2.1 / 79.7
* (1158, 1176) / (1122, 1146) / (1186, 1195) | 4.7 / 58.4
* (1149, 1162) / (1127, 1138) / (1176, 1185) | -4.5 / 51.2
